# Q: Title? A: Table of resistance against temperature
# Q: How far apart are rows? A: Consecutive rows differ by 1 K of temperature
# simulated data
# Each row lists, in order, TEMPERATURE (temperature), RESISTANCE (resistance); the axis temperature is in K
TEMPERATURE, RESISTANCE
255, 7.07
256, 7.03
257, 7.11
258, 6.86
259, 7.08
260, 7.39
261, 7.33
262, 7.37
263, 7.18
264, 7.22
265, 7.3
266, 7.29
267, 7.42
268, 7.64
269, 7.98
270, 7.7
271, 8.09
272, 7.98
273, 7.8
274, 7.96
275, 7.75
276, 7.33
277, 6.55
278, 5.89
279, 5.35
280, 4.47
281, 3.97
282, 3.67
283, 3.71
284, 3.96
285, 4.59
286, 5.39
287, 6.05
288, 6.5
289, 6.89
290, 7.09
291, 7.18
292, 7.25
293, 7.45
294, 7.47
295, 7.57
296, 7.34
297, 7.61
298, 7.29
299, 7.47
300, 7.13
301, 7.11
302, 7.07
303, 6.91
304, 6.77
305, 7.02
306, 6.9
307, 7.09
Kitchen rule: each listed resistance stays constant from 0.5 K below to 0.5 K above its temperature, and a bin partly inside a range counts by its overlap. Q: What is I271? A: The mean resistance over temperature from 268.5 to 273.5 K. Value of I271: 7.91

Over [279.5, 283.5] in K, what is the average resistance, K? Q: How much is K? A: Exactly 3.96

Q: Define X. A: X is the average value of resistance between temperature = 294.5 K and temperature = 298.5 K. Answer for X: 7.45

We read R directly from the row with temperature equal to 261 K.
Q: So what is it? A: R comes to 7.33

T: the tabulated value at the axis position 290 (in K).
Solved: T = 7.09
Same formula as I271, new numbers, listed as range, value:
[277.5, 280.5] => 5.24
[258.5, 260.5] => 7.23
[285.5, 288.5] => 5.98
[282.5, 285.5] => 4.09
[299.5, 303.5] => 7.05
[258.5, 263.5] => 7.27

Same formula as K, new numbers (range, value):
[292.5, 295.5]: 7.5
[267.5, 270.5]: 7.77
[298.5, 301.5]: 7.24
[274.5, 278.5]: 6.88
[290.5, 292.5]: 7.21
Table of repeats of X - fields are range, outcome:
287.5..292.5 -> 6.98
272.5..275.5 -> 7.84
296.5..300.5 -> 7.38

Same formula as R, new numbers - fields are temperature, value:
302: 7.07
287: 6.05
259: 7.08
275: 7.75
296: 7.34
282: 3.67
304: 6.77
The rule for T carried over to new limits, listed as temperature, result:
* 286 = 5.39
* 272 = 7.98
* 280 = 4.47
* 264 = 7.22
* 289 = 6.89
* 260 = 7.39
